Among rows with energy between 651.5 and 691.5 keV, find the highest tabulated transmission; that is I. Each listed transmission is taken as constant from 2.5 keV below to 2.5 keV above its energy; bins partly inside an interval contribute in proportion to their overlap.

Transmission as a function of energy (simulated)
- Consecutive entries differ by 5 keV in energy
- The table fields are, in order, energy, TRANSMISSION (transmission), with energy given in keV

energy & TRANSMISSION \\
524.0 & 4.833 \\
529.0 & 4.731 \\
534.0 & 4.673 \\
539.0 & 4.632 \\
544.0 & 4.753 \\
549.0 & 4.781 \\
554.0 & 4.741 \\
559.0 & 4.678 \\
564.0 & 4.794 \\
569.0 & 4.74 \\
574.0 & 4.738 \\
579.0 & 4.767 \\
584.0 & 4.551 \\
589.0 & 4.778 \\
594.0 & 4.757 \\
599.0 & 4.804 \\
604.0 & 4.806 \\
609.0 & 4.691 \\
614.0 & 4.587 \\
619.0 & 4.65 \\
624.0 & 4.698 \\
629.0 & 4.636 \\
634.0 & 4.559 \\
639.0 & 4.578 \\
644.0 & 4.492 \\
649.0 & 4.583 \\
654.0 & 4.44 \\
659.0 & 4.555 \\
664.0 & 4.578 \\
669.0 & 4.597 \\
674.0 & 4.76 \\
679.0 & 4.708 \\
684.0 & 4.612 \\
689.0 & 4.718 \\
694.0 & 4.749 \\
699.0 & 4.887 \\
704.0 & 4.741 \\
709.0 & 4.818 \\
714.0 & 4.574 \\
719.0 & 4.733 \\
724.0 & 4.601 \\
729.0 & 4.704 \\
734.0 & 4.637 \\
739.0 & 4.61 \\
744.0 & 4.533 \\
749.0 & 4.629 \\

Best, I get 4.76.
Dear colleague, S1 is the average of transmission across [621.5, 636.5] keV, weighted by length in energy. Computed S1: 4.63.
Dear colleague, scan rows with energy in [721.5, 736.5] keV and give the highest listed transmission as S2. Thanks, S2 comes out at 4.704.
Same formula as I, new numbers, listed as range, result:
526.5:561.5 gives 4.781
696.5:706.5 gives 4.887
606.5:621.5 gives 4.691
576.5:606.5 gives 4.806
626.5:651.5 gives 4.636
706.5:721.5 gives 4.818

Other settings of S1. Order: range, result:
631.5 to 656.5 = 4.53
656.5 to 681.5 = 4.64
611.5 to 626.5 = 4.65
